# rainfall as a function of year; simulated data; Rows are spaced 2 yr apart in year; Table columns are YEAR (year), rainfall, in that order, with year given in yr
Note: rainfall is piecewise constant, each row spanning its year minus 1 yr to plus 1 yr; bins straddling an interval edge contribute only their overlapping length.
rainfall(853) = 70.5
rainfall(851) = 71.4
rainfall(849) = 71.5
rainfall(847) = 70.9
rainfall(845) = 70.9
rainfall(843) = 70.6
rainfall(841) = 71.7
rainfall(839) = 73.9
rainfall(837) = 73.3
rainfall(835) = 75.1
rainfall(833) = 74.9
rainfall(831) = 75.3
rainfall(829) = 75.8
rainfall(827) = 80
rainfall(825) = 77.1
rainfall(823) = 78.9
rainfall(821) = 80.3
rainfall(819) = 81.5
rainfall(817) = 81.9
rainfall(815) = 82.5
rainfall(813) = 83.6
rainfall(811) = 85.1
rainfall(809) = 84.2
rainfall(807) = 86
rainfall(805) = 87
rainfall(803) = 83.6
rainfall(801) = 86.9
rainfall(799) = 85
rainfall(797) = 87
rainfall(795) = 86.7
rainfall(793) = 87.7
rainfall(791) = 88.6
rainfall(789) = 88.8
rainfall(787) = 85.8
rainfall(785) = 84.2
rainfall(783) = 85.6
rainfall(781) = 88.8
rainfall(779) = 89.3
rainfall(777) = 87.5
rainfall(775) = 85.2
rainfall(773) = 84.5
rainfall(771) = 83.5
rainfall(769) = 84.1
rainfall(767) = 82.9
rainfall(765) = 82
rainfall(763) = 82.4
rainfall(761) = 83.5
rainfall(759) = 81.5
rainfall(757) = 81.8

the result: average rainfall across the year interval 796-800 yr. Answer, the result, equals 86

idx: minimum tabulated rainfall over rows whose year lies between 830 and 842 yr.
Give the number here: 71.7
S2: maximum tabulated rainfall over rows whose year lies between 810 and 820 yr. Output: 85.1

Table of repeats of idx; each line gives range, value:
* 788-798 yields 86.7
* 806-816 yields 82.5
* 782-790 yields 84.2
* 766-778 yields 82.9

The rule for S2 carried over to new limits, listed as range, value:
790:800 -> 88.6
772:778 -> 87.5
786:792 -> 88.8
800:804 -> 86.9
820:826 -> 80.3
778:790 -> 89.3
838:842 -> 73.9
